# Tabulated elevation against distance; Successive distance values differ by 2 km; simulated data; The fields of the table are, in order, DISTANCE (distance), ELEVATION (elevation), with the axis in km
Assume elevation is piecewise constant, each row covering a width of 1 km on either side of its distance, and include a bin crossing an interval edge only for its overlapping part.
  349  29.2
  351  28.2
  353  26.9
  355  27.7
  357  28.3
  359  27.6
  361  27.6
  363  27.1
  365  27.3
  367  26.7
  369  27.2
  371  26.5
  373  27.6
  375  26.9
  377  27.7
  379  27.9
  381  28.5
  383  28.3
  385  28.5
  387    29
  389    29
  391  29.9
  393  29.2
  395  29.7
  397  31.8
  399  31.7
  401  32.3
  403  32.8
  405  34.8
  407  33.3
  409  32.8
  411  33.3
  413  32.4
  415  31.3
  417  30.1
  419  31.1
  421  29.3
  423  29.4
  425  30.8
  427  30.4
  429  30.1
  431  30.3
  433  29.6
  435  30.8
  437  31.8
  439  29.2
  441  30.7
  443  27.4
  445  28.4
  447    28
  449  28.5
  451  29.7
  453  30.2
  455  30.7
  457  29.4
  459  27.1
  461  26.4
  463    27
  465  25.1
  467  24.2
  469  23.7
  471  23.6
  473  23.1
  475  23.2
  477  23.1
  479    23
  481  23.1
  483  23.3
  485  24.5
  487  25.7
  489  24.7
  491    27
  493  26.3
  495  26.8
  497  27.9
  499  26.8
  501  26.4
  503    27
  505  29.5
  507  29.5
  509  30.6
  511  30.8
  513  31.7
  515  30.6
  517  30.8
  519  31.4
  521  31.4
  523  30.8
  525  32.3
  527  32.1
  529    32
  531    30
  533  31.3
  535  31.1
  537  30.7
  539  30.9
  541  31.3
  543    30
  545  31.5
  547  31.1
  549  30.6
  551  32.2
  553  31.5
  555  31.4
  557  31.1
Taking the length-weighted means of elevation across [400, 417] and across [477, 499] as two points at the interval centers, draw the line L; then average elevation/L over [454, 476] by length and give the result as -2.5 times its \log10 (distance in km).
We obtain 0.07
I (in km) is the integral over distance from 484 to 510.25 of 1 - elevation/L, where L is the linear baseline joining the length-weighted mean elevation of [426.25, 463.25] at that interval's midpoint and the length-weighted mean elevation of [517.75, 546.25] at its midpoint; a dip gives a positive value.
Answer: 2.8 km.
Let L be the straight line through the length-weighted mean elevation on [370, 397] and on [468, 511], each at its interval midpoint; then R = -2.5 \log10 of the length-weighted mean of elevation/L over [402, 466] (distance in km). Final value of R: -0.11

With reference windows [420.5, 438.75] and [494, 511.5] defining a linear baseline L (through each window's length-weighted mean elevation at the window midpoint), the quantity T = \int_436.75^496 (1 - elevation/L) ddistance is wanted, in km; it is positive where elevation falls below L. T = 5.8 km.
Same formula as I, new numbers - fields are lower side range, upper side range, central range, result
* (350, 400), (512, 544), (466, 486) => 4.44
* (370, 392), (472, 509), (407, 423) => -2.36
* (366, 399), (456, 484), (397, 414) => -3.32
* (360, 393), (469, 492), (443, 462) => -2.72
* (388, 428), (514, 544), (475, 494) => 4.09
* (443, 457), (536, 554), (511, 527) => -0.39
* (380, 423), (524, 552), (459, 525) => 8.87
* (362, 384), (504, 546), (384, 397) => -0.74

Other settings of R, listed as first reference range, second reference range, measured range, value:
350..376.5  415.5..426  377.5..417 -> -0.06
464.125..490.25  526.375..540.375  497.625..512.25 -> -0.05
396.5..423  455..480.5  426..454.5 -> -0.05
